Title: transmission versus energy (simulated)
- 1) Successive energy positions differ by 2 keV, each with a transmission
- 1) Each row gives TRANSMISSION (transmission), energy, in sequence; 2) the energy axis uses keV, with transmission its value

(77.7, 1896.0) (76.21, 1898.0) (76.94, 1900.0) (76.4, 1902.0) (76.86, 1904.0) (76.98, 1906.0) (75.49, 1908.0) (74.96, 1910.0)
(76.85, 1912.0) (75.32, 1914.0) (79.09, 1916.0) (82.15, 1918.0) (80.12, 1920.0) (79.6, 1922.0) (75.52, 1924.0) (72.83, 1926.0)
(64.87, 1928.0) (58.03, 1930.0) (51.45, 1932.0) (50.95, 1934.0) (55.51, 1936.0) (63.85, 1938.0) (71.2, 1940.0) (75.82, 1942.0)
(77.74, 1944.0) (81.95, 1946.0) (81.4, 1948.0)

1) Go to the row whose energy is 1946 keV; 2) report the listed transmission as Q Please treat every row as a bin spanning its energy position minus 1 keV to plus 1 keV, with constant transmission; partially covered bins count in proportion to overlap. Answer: 81.95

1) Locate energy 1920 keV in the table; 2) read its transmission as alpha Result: 80.12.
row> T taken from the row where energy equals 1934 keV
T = 50.95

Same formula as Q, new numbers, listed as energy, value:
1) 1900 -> 76.94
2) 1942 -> 75.82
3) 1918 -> 82.15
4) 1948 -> 81.4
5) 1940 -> 71.2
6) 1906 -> 76.98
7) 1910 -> 74.96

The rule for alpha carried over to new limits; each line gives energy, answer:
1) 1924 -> 75.52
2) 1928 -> 64.87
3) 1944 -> 77.74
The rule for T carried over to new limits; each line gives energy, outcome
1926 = 72.83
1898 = 76.21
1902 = 76.4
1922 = 79.6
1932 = 51.45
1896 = 77.7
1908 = 75.49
